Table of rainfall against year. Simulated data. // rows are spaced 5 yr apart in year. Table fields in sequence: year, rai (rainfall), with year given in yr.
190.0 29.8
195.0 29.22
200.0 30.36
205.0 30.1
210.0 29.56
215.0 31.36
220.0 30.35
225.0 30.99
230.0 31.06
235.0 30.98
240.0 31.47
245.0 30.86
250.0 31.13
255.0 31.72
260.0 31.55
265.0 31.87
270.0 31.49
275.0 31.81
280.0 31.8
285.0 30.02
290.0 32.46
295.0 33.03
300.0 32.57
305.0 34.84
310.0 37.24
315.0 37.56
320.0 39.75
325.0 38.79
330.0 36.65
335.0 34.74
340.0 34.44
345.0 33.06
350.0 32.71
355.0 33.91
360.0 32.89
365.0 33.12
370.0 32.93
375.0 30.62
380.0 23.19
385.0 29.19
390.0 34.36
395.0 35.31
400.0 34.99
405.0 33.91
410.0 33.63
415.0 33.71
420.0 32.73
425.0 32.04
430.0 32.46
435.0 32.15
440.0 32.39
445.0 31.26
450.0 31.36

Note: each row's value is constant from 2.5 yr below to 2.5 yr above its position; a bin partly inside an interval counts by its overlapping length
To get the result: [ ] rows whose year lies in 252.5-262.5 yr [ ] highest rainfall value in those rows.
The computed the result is 31.72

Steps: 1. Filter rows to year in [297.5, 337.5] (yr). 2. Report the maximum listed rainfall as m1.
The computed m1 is 39.75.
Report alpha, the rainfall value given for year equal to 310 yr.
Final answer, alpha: 37.24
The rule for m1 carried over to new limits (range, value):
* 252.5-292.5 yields 32.46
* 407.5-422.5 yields 33.71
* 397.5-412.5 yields 34.99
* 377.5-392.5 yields 34.36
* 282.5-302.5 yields 33.03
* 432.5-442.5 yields 32.39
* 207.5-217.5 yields 31.36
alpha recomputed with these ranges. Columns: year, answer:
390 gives 34.36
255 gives 31.72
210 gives 29.56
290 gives 32.46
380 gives 23.19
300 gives 32.57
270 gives 31.49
